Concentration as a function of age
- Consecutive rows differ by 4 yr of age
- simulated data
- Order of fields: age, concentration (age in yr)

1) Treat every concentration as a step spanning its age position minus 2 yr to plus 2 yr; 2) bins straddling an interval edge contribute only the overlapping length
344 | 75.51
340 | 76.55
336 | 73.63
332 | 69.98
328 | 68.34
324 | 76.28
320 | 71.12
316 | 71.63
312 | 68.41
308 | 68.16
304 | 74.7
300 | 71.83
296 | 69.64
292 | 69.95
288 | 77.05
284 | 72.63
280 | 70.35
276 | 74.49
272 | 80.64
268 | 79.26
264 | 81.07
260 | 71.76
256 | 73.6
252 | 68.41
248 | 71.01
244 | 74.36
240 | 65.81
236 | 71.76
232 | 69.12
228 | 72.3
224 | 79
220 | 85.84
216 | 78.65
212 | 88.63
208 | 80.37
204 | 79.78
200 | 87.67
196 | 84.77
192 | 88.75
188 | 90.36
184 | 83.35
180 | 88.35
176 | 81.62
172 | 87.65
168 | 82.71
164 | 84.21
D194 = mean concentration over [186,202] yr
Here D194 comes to 87.9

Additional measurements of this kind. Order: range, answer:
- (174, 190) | 85.9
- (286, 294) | 73.5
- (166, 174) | 85.2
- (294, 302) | 70.7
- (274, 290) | 73.6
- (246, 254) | 69.7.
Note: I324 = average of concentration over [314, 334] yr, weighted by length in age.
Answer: 71.5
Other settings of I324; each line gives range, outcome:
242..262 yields 71.8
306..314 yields 68.3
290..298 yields 69.8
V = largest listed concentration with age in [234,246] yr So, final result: 74.36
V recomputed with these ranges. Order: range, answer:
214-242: 85.84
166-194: 90.36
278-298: 77.05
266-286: 80.64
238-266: 81.07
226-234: 72.3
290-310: 74.7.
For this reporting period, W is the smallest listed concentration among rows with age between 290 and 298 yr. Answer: 69.64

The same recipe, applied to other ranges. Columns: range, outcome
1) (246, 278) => 68.41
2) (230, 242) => 65.81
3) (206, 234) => 69.12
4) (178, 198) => 83.35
